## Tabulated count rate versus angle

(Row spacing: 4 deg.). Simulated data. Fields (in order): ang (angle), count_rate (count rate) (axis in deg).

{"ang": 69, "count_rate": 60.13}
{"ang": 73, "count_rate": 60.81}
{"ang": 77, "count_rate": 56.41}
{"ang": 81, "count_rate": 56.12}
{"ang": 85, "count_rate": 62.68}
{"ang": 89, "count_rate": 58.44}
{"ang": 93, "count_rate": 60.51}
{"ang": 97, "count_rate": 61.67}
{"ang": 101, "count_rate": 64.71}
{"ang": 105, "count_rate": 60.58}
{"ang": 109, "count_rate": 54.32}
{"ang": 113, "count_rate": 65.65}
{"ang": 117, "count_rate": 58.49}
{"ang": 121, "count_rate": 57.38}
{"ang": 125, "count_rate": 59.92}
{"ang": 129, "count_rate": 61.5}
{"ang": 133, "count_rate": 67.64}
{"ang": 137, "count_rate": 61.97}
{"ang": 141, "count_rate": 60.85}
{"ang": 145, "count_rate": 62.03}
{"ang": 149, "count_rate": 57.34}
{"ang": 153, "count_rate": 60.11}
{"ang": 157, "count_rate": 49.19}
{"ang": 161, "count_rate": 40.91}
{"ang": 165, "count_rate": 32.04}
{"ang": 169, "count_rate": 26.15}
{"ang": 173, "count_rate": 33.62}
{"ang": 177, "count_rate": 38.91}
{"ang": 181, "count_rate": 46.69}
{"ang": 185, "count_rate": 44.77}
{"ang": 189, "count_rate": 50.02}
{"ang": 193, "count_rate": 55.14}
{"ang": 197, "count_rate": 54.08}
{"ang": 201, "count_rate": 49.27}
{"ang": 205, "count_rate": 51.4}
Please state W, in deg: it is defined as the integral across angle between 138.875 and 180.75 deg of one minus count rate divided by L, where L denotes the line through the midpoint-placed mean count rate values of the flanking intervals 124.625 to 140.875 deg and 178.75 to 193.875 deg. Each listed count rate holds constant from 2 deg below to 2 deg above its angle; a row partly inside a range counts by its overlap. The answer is 7.4 deg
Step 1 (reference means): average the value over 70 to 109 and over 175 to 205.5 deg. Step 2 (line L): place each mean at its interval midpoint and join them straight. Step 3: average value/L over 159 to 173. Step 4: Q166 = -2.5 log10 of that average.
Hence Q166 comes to 0.48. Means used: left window 59.9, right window 48.7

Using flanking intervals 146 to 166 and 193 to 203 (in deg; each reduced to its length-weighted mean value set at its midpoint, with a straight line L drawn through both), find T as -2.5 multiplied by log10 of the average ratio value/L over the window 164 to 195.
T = 0.236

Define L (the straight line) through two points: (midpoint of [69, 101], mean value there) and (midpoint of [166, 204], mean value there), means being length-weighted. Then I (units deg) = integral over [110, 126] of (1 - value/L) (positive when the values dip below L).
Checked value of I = -1.6 deg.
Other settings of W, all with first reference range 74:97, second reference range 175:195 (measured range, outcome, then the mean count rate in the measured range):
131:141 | -2.1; 64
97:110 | -0.8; 60.6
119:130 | -1.0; 59.4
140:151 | -1.7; 60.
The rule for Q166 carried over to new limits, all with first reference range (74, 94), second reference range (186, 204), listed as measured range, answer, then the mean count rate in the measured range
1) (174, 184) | 0.244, 42.1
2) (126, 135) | -0.149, 64.1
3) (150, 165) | 0.128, 48.2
